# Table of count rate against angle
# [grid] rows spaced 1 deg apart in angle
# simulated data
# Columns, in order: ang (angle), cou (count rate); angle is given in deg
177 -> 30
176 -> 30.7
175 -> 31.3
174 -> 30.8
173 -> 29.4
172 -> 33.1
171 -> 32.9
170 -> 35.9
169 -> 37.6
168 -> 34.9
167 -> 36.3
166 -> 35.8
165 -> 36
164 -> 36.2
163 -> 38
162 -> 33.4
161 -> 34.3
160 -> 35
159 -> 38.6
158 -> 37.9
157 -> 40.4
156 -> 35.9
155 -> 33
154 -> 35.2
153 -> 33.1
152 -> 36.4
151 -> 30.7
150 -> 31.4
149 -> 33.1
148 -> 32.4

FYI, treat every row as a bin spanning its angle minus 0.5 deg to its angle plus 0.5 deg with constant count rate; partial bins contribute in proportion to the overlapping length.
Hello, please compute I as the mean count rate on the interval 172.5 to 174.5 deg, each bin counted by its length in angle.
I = 30.1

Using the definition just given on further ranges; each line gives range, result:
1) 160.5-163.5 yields 35.2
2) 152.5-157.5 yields 35.5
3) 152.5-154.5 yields 34.2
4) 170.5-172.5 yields 33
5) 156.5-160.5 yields 38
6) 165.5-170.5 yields 36.1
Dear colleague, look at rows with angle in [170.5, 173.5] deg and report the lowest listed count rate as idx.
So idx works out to 29.4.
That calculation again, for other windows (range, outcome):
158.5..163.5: 33.4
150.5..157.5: 30.7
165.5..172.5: 32.9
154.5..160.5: 33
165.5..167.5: 35.8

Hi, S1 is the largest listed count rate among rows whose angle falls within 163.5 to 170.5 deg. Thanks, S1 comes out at 37.6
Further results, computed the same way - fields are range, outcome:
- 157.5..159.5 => 38.6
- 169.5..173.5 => 35.9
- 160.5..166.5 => 38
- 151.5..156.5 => 36.4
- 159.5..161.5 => 35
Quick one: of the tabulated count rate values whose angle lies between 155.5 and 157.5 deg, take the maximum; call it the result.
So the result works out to 40.4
